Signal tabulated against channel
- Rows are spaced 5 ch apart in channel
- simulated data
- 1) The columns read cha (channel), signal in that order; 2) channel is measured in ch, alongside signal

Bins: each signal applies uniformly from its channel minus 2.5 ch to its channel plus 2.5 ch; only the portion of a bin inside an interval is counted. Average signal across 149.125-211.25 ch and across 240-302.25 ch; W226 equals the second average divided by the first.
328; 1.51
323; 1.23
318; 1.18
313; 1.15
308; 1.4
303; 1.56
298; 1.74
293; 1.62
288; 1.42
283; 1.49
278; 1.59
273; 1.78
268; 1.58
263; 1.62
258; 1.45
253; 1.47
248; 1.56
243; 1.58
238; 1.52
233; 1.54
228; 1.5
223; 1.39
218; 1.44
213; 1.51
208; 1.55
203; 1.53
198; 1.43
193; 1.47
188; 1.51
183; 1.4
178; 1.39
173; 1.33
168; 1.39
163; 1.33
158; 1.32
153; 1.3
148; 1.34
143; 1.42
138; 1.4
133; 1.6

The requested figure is 1.1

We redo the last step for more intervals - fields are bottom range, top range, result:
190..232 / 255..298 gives 1.07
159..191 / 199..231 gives 1.07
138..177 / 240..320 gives 1.12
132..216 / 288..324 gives 1.00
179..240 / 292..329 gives 0.95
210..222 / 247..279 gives 1.08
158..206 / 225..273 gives 1.09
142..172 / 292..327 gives 1.05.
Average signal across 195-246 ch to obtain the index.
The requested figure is 1.5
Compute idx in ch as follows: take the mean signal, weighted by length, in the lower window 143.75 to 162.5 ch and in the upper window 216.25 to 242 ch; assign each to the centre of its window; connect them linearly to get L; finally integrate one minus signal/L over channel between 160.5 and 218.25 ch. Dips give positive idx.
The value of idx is -1.4 ch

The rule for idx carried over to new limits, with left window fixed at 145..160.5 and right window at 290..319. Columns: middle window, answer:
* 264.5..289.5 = -2.61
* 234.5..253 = -1.84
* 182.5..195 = -1.06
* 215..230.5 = -0.69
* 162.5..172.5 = -0.18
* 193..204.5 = -0.93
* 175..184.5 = -0.31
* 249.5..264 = -0.94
